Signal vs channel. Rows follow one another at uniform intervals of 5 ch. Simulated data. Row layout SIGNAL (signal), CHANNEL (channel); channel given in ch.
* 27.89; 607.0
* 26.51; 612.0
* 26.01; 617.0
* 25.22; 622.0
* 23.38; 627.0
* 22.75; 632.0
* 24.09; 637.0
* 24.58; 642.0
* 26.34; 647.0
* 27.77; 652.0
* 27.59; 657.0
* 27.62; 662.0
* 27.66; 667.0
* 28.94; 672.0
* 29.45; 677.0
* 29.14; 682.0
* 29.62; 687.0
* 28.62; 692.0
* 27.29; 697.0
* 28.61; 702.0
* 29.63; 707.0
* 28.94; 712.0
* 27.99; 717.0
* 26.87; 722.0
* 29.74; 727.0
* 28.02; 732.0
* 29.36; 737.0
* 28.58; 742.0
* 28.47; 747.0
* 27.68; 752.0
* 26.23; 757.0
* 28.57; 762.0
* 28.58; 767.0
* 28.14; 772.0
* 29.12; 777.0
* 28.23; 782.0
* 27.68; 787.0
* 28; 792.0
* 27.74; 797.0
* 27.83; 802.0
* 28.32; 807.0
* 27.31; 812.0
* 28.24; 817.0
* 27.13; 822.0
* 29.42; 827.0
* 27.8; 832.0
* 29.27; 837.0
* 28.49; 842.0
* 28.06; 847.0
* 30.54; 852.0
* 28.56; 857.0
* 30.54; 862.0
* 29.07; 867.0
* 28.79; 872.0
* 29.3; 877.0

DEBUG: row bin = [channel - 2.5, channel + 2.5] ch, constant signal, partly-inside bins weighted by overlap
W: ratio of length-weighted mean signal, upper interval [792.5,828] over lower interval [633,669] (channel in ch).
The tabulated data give 1.06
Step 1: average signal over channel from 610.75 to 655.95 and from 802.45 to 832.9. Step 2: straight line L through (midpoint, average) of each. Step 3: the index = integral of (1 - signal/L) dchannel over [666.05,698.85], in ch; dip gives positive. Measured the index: -3.5 ch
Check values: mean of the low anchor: 25.2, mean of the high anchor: 28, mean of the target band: 28.7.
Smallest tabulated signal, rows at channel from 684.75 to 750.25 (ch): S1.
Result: 26.87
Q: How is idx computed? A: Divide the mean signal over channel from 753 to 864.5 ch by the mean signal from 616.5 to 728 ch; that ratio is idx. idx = 1.0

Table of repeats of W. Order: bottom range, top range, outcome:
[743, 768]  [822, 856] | 1.03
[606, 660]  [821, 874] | 1.13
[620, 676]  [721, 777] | 1.08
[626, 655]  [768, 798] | 1.13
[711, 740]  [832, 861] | 1.02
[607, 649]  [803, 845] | 1.13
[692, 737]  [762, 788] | 1.00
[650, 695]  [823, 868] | 1.02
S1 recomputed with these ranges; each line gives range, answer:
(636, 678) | 24.09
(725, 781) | 26.23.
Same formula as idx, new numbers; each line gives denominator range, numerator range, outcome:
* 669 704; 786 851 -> 0.98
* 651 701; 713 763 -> 0.99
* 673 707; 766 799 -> 0.98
